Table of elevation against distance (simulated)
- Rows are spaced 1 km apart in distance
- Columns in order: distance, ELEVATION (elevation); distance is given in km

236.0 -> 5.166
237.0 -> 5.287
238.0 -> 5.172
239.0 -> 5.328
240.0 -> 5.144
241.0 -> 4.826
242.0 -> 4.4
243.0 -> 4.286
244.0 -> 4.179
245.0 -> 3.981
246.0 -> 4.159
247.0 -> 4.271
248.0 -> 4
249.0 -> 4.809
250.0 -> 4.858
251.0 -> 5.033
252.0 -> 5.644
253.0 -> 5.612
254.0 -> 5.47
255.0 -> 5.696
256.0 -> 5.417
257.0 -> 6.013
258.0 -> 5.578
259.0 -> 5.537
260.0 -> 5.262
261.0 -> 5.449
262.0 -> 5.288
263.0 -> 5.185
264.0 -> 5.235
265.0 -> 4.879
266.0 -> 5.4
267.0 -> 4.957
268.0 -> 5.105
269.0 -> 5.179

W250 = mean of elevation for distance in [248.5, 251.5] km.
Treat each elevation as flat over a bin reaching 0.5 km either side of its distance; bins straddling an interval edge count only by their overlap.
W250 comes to 4.9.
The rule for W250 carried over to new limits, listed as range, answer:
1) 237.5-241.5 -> 5.12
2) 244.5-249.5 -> 4.24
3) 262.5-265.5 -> 5.1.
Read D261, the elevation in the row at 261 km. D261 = 5.449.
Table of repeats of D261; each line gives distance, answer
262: 5.288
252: 5.644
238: 5.172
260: 5.262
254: 5.47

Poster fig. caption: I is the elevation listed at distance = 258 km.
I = 5.578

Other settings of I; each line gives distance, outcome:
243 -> 4.286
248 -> 4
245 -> 3.981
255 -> 5.696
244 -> 4.179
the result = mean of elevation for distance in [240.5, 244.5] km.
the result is 4.42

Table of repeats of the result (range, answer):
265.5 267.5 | 5.18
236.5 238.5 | 5.23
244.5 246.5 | 4.07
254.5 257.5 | 5.71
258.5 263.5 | 5.34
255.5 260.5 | 5.56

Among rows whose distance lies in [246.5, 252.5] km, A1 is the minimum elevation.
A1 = 4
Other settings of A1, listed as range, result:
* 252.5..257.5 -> 5.417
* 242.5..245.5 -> 3.981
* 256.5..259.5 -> 5.537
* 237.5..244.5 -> 4.179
